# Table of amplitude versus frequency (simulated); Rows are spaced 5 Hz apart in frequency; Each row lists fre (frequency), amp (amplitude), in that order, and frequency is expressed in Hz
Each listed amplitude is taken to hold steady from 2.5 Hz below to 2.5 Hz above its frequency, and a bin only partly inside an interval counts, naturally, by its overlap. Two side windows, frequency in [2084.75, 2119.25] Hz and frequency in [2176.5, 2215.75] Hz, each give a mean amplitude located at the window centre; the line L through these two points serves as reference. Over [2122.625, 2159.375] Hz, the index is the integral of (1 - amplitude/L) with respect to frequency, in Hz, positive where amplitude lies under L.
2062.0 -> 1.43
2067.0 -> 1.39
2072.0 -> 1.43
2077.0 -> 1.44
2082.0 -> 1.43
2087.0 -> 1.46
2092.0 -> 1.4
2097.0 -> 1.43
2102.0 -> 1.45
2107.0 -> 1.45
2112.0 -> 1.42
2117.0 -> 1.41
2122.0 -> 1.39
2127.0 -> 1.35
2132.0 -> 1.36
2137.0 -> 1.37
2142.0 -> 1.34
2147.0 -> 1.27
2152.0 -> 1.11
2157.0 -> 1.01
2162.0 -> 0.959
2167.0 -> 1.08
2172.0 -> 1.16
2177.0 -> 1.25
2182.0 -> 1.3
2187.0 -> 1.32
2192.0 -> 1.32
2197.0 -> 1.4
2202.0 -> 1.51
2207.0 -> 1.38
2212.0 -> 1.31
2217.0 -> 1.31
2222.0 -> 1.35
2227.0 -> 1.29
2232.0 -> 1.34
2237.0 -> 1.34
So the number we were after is 3.5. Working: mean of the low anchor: 1.43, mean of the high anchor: 1.35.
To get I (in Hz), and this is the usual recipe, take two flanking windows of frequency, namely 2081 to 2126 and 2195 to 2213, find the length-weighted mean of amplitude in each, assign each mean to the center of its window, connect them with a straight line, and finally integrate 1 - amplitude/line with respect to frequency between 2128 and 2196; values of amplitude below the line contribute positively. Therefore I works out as 9.1 Hz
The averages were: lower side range 1.42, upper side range 1.41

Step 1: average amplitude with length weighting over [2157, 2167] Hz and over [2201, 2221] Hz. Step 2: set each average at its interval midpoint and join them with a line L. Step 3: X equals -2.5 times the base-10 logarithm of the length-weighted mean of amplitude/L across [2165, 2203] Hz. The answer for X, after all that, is -0.11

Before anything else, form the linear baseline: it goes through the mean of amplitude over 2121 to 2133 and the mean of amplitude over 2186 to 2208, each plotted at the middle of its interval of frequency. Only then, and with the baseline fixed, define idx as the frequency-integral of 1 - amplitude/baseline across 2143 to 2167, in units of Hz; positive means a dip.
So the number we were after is 4.76 Hz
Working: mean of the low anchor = 1.36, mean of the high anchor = 1.39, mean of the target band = 1.1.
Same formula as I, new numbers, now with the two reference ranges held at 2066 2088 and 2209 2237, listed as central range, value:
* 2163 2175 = 2.27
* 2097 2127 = -0.29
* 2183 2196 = 0.20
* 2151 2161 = 2.44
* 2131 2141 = 0.18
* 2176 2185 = 0.48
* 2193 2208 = -0.95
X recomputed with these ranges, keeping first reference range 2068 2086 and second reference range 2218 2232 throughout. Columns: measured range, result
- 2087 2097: 0.00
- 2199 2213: -0.06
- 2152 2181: 0.23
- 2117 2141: 0.02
